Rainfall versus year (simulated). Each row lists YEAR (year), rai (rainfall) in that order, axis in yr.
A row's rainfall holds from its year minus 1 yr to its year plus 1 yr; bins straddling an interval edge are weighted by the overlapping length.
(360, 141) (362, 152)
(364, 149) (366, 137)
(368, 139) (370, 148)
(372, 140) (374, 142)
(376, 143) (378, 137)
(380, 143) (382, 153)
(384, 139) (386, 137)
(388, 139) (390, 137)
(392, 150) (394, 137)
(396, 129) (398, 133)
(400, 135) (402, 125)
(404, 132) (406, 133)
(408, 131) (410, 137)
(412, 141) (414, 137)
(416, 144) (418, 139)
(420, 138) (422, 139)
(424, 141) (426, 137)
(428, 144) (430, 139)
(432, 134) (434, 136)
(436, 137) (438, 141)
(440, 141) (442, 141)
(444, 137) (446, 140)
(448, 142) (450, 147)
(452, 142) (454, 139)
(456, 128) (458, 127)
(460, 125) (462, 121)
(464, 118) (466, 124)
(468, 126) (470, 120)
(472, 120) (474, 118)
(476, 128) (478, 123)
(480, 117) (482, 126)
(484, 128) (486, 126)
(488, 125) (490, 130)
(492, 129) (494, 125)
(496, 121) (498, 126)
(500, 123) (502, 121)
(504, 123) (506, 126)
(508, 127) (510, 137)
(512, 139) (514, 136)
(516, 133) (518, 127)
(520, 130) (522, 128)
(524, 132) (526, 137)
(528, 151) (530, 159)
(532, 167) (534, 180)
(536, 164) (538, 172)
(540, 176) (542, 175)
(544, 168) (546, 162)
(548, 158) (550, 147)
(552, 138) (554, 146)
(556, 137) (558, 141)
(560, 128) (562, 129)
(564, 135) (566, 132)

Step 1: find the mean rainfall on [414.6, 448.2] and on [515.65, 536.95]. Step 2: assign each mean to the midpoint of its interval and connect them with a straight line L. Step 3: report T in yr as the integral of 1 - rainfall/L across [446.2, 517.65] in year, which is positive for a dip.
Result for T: 7.7 yr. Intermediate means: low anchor 139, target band 128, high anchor 147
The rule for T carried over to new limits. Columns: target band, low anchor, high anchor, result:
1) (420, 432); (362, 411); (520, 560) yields 0.3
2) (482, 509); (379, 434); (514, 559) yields 3.9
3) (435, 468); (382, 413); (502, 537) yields 0.9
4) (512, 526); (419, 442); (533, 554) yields 2.3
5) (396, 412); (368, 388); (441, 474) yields 0.7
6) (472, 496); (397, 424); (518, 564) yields 3.2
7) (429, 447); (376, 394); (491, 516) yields -0.4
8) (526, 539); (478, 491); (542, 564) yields -2.2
